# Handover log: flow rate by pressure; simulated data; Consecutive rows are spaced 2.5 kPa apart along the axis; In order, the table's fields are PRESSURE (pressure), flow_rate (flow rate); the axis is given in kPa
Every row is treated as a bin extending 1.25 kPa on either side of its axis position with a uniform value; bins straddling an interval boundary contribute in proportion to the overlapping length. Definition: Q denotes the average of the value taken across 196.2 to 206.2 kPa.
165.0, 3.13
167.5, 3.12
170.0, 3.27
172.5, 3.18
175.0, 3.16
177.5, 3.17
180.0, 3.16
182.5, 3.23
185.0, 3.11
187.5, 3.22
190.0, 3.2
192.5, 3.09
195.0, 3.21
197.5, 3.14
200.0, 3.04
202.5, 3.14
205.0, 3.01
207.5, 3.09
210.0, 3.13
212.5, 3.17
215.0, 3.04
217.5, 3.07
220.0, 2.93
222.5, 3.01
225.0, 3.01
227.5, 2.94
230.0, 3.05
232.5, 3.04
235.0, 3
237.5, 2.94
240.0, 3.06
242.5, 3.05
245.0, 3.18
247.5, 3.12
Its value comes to 3.08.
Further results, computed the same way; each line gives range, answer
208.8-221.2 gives 3.07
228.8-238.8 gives 3.01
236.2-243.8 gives 3.02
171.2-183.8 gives 3.18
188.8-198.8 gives 3.16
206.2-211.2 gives 3.11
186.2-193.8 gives 3.17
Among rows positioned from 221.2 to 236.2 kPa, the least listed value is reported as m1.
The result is 2.94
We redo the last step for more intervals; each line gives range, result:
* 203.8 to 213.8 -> 3.01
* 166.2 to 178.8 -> 3.12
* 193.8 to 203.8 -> 3.04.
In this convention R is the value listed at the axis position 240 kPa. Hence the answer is 3.06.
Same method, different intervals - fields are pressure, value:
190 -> 3.2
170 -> 3.27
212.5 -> 3.17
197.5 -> 3.14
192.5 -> 3.09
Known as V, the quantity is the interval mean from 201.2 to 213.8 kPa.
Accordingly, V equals 3.11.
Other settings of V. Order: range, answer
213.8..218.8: 3.05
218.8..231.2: 2.99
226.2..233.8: 3.01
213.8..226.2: 3.01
